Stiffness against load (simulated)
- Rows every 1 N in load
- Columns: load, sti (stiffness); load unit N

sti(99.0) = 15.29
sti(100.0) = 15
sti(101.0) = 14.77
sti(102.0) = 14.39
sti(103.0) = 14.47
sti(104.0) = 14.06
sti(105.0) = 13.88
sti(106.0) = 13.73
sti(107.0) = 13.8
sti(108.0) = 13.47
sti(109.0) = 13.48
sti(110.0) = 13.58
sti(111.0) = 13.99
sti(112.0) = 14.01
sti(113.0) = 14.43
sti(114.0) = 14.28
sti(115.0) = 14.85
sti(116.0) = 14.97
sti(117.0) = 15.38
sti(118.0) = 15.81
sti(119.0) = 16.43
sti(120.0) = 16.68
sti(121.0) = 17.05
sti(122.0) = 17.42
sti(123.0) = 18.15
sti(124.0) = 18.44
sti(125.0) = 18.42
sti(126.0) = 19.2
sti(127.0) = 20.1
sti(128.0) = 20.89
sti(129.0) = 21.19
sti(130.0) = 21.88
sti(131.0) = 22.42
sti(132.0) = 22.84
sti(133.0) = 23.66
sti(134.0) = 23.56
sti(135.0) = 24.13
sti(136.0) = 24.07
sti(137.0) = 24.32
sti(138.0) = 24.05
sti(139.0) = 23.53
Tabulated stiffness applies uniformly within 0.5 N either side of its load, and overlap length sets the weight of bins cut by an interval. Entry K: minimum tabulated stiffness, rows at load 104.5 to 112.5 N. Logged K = 13.47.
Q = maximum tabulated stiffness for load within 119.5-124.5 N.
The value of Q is 18.44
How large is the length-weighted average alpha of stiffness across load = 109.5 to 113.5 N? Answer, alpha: 14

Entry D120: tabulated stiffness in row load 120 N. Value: 16.68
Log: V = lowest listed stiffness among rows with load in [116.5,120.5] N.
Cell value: 15.38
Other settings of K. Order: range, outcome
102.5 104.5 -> 14.06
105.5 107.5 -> 13.73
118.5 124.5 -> 16.43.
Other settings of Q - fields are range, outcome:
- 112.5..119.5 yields 16.43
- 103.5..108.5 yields 14.06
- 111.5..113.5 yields 14.43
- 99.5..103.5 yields 15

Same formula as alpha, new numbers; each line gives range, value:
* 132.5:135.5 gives 23.8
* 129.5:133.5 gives 22.7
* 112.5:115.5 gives 14.5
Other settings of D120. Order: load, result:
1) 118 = 15.81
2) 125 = 18.42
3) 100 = 15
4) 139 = 23.53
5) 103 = 14.47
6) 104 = 14.06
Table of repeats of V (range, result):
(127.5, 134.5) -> 20.89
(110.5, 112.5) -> 13.99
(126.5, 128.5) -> 20.1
